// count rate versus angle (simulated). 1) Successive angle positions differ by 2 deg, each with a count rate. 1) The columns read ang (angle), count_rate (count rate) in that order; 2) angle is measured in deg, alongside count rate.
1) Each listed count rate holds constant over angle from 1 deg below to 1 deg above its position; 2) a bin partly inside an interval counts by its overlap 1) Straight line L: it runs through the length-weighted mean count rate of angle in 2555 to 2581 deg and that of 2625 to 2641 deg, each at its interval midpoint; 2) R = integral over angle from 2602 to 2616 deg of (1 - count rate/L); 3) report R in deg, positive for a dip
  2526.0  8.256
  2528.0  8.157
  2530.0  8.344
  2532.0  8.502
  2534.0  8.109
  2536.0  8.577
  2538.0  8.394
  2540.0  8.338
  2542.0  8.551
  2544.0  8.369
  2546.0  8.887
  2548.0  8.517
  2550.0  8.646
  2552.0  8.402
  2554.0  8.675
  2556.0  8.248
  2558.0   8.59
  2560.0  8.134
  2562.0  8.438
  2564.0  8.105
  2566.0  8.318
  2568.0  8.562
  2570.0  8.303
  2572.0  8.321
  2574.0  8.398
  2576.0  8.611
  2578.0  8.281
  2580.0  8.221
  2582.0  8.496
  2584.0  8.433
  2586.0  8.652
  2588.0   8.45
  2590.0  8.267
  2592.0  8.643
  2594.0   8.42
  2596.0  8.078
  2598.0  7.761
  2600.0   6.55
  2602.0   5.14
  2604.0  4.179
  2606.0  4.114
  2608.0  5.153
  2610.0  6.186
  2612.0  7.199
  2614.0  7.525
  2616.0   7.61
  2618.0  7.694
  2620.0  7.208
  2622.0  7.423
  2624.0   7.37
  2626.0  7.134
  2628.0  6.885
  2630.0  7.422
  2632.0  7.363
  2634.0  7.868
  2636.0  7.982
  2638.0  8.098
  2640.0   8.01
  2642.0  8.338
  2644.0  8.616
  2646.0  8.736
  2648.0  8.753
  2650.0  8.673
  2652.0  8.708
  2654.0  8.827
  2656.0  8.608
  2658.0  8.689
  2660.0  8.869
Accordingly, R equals 3.6 deg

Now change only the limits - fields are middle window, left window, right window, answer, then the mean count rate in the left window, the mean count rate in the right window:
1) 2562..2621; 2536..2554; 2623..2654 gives 5.1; 8.53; 8.02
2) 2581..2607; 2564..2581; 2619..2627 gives 2.0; 8.36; 7.28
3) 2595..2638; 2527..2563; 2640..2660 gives 8.5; 8.44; 8.64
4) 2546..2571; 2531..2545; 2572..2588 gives 0.0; 8.41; 8.43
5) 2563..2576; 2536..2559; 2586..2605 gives -0.6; 8.51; 7.35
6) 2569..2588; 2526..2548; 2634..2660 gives 0.1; 8.42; 8.49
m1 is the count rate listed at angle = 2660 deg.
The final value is 8.869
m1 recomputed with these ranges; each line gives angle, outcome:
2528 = 8.157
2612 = 7.199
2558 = 8.59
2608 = 5.153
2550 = 8.646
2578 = 8.281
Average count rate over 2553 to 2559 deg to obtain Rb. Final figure 8.5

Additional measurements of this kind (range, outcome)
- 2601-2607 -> 4.48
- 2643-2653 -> 8.7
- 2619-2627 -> 7.28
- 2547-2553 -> 8.52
